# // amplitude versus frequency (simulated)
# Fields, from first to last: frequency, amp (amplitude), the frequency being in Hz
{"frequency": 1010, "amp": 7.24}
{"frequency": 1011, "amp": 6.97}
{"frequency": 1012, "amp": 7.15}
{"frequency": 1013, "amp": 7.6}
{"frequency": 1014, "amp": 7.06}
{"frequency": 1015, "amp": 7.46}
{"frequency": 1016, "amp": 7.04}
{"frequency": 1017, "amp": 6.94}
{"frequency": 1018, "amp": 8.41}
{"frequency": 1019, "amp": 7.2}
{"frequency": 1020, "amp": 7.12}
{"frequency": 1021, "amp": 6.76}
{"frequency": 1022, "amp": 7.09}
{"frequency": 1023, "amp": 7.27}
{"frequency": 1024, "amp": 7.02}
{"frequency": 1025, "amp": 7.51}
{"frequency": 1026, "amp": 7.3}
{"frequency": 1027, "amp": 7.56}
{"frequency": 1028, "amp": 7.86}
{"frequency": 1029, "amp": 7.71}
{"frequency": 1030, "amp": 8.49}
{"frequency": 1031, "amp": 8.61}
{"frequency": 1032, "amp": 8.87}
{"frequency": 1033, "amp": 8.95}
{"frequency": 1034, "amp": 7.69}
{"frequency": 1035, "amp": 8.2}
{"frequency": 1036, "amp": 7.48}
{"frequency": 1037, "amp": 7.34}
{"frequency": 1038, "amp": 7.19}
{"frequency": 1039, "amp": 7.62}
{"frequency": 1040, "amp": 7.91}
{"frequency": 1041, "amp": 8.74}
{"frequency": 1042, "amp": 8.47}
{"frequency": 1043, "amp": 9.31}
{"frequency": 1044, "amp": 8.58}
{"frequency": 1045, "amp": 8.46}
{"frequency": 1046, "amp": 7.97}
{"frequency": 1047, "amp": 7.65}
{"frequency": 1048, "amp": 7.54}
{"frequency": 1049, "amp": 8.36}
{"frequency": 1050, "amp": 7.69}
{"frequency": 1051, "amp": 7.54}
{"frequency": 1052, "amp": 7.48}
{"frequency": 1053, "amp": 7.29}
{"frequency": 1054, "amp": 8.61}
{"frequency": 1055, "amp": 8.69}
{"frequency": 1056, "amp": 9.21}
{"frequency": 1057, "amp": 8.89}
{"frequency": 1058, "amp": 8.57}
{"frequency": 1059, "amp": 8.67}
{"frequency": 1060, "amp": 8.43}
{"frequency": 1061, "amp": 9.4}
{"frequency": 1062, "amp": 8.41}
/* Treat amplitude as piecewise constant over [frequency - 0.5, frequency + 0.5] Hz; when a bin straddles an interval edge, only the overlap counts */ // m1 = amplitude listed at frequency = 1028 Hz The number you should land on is 7.86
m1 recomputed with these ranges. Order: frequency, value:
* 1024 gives 7.02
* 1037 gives 7.34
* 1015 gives 7.46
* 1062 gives 8.41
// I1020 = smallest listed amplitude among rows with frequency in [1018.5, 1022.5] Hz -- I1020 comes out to 6.76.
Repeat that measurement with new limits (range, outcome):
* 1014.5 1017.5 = 6.94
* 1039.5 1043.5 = 7.91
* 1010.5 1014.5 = 6.97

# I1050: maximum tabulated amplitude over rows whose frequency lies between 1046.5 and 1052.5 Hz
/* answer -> 8.36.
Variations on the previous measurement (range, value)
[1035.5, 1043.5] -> 9.31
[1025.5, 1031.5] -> 8.61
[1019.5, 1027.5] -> 7.56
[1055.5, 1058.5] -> 9.21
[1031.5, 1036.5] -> 8.95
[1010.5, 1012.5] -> 7.15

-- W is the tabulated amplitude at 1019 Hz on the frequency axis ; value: 7.2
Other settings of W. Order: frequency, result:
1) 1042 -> 8.47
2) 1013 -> 7.6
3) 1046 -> 7.97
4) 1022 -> 7.09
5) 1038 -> 7.19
